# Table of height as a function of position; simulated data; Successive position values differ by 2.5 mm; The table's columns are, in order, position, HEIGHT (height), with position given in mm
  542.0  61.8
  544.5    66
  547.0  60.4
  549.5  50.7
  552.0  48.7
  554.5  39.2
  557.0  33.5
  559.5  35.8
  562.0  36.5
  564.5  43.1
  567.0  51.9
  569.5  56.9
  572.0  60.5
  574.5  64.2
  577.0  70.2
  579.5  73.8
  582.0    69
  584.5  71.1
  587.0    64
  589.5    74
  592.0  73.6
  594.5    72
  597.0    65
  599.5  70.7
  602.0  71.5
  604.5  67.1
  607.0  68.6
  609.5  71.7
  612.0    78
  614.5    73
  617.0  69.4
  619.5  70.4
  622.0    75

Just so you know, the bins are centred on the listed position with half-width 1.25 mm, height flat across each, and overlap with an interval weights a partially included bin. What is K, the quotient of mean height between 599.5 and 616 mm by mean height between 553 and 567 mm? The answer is 1.8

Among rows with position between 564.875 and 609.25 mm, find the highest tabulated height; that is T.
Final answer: 74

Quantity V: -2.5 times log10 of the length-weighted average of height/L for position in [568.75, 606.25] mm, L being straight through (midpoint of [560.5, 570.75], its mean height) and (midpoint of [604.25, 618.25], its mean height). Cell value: -0.173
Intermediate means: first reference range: 46.8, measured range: 68.4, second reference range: 71.6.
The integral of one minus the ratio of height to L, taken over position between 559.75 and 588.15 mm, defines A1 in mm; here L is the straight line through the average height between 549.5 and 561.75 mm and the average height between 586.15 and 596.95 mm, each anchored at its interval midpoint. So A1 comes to -1.57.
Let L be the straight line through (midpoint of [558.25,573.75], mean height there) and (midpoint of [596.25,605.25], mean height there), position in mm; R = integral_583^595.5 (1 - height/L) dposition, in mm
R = -1.8 mm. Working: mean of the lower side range 48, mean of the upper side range 68.9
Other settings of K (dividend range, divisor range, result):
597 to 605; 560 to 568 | 1.62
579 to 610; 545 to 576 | 1.43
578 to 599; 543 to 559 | 1.43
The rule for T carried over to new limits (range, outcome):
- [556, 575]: 64.2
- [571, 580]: 73.8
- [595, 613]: 78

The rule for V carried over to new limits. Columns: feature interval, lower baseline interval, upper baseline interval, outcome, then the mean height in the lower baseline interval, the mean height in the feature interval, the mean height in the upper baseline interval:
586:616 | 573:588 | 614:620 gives -0.015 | 68.7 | 70.8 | 70.7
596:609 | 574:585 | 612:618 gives 0.045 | 69.9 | 68.8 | 72.7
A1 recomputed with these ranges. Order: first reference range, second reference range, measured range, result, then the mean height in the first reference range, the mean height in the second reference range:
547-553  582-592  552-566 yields 4.3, 52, 70.1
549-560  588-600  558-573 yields 0.9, 41.4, 70.9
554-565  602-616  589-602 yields -1.9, 37.1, 71.6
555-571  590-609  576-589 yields -2.9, 43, 70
